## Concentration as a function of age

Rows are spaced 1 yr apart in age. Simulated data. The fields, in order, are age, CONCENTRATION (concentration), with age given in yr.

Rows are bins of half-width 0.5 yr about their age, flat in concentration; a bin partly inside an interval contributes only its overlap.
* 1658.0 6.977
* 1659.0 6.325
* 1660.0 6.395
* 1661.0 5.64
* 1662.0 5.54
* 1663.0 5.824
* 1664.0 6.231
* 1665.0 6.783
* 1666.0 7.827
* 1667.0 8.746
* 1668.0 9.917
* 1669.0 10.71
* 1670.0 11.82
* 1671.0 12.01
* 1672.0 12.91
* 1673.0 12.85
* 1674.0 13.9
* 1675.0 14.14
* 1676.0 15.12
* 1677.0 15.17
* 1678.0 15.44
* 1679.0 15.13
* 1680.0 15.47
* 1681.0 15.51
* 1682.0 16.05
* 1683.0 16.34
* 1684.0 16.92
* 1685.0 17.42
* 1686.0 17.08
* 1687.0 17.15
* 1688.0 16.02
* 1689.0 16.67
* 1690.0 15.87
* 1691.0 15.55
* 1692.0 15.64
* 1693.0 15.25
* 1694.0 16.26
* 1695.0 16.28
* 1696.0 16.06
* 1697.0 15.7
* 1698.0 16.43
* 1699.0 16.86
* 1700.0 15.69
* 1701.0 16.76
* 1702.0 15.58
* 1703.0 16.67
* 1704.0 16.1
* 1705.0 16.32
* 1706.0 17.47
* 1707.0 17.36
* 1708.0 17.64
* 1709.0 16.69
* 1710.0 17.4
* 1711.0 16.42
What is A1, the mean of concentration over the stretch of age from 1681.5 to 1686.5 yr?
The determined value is 16.8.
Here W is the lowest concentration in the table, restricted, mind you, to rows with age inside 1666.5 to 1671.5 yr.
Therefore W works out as 8.746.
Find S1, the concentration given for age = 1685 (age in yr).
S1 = 17.42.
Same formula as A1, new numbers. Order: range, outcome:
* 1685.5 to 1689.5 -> 16.7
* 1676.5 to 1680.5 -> 15.3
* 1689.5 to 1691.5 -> 15.7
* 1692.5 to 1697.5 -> 15.9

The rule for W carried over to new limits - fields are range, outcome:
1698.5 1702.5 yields 15.58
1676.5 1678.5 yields 15.17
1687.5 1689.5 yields 16.02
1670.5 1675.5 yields 12.01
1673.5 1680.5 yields 13.9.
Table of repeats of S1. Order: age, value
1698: 16.43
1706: 17.47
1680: 15.47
